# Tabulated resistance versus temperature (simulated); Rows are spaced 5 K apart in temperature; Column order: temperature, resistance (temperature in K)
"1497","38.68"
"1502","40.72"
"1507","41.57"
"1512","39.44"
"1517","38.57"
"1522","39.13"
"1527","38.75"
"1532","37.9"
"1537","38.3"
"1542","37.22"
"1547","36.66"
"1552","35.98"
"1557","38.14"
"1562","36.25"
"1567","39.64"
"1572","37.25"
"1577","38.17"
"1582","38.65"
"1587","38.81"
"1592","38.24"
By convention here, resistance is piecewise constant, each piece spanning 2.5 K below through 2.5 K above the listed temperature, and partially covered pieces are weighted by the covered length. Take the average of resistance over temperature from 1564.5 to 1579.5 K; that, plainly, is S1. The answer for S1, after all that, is 38.4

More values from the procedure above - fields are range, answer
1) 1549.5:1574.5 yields 37.5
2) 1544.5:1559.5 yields 36.9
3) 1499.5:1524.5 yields 39.9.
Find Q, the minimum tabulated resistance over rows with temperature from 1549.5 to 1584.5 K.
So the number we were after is 35.98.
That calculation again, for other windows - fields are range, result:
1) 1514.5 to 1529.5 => 38.57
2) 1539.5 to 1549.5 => 36.66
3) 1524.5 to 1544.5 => 37.22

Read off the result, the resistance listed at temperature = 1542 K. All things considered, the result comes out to 37.22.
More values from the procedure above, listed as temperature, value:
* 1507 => 41.57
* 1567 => 39.64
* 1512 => 39.44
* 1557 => 38.14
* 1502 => 40.72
